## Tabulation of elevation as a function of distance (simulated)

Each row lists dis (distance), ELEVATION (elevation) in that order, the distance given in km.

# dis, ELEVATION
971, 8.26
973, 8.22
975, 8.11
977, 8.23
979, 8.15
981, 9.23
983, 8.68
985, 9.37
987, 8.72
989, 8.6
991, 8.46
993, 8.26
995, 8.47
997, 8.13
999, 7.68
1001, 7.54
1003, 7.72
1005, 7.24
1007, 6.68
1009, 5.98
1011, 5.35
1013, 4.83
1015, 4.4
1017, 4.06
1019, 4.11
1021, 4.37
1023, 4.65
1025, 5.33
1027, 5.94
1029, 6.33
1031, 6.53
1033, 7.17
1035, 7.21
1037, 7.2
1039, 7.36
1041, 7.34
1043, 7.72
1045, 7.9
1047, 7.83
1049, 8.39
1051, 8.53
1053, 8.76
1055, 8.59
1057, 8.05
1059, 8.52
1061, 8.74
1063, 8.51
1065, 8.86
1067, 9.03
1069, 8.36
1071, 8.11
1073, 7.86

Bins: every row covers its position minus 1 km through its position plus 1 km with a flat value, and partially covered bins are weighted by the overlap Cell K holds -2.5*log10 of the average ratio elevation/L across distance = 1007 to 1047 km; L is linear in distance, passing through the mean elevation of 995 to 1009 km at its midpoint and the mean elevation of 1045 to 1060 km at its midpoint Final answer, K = 0.29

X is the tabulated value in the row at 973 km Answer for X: 8.22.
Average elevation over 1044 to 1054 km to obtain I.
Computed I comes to 8.28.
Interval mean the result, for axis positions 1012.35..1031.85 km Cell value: 5.05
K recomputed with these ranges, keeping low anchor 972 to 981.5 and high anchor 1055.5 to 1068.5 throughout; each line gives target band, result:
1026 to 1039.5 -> 0.24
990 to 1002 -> 0.04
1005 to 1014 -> 0.39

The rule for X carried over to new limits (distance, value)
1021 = 4.37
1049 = 8.39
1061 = 8.74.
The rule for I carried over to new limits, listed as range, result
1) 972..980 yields 8.18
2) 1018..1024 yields 4.38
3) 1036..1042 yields 7.3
